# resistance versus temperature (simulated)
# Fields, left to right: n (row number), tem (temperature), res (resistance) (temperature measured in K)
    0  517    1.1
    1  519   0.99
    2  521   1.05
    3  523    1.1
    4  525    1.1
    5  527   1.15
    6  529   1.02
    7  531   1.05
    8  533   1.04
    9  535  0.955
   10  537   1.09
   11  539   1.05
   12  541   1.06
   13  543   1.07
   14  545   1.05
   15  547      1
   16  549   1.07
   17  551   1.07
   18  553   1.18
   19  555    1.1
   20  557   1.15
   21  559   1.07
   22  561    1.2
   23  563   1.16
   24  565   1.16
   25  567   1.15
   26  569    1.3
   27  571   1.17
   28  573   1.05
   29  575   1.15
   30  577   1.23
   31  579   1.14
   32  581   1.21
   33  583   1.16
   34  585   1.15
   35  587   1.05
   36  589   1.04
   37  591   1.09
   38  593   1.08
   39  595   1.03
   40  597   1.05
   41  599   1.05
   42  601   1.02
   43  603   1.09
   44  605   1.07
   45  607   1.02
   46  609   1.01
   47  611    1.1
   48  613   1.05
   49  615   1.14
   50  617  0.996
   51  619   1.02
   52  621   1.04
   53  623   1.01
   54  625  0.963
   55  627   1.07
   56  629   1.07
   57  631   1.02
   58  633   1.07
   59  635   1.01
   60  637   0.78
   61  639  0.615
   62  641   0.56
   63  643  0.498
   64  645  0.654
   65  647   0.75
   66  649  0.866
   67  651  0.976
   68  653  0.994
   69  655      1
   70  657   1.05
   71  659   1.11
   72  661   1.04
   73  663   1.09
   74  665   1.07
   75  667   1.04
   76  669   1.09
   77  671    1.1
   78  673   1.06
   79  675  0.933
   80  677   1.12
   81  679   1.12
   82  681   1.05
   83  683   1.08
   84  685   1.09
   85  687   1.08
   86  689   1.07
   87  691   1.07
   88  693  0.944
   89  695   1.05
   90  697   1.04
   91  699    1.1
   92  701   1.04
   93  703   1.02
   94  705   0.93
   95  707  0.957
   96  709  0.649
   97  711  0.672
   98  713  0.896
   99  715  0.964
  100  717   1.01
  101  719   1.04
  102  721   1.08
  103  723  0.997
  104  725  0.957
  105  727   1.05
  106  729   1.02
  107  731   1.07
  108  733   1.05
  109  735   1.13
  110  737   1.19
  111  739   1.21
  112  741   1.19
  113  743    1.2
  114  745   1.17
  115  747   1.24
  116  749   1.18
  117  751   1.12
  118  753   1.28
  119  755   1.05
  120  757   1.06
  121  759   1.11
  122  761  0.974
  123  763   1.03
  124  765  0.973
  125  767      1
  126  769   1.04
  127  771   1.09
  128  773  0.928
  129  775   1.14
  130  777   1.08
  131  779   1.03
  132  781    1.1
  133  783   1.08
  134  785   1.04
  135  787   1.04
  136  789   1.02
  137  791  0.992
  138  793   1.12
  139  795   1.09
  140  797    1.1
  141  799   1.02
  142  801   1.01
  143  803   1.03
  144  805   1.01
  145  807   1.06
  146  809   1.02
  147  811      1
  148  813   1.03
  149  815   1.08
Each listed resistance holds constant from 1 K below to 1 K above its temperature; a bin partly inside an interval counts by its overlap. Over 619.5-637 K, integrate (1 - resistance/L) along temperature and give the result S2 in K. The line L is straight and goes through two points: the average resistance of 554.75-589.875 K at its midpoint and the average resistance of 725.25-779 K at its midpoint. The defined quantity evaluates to 1.8 K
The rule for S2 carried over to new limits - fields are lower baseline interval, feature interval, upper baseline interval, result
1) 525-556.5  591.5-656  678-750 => 5.9 K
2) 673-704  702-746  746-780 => 1.9 K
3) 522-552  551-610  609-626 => -3.7 K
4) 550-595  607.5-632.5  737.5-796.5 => 1.9 K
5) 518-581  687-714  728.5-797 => 3.3 K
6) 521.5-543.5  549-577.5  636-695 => -3.0 K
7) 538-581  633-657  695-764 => 6.0 K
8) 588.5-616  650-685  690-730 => -1.6 K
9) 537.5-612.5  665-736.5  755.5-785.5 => 3.2 K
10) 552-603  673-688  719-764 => 0.6 K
